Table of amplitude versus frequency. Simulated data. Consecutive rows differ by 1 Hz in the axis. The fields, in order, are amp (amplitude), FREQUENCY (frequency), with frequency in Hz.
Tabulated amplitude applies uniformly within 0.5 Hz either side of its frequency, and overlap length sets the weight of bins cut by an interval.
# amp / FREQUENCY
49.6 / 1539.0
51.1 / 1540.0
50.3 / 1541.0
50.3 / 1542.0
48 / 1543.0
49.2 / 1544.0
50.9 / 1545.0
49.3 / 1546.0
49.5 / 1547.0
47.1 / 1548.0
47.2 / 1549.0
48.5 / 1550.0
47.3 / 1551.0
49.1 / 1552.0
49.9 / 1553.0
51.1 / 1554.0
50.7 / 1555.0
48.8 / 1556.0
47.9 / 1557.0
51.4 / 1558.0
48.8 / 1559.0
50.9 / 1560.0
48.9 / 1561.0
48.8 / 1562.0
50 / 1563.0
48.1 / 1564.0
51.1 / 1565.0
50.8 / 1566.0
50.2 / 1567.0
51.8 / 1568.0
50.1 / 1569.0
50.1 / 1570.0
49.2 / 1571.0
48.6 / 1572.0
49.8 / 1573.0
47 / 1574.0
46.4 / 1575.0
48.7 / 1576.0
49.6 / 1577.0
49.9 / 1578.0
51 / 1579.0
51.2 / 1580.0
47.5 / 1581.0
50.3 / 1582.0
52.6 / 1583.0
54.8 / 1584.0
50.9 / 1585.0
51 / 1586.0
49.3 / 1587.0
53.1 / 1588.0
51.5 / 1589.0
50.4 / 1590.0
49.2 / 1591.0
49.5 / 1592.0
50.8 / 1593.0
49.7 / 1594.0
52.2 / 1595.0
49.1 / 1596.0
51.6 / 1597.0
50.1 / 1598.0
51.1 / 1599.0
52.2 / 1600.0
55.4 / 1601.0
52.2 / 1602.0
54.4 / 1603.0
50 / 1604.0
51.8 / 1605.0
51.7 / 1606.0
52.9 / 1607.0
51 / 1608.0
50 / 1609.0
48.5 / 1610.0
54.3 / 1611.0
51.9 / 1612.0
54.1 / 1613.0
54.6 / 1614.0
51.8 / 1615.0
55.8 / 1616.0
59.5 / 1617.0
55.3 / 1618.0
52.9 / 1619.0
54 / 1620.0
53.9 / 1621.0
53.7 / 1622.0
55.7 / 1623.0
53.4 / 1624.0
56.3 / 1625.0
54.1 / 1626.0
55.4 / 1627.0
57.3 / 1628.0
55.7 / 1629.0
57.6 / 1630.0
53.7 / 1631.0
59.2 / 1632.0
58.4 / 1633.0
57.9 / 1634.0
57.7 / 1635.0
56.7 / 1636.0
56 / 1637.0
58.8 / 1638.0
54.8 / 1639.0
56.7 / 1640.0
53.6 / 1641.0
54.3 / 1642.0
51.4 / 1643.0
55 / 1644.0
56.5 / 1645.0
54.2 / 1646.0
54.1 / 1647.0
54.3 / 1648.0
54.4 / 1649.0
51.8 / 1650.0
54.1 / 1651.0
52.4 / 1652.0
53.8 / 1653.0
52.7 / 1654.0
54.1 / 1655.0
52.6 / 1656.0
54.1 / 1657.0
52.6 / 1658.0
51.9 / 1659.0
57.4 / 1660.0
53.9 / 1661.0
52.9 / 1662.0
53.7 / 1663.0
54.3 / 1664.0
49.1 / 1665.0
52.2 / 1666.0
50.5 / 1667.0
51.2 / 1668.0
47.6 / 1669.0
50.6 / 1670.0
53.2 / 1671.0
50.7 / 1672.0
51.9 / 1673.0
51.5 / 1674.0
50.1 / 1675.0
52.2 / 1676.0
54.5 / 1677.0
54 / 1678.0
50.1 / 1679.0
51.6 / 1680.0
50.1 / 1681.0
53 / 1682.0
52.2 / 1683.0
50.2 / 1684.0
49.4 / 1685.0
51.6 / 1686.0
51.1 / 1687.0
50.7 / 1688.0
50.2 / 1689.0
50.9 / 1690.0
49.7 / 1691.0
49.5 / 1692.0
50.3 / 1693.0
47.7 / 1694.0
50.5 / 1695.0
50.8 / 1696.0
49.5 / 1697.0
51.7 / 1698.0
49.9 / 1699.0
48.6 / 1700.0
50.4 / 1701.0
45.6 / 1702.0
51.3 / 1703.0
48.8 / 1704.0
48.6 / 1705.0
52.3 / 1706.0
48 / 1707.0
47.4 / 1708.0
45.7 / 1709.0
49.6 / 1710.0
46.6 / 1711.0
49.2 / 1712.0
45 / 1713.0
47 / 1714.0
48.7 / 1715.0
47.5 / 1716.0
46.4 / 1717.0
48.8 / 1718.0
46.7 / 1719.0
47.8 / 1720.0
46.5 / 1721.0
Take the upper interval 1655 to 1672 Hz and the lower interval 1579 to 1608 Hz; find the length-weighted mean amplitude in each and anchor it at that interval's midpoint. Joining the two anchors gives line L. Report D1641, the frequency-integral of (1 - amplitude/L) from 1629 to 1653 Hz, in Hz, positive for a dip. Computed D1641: -1.5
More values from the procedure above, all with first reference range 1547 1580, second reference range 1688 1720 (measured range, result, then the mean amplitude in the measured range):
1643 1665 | -2.10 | 53.7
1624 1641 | -2.55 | 56.5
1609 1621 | -1.11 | 53.7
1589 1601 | -0.37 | 50.8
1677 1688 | -0.57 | 51.4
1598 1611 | -0.68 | 51.8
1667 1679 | -0.62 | 51.5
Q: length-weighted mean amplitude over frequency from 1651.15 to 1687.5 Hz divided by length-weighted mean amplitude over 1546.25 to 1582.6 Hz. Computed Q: 1.06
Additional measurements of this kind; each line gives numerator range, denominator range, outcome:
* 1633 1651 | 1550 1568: 1.11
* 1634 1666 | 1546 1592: 1.09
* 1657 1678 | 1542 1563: 1.06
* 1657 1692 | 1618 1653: 0.94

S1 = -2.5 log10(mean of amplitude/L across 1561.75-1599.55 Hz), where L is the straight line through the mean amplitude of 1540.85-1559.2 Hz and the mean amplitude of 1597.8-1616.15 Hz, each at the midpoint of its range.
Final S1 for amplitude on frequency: 0.01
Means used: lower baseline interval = 49.2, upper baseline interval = 52.3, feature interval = 50.2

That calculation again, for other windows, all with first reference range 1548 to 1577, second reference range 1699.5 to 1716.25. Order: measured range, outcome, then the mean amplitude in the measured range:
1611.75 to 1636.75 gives -0.139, 55.5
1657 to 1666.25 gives -0.098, 53.2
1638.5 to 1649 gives -0.121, 54.5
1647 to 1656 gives -0.102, 53.4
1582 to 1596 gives -0.042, 51.1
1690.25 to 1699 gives -0.036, 50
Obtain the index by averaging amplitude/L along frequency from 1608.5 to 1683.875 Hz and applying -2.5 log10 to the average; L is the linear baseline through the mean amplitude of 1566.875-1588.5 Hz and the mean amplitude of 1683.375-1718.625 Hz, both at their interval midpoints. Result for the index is -0.088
